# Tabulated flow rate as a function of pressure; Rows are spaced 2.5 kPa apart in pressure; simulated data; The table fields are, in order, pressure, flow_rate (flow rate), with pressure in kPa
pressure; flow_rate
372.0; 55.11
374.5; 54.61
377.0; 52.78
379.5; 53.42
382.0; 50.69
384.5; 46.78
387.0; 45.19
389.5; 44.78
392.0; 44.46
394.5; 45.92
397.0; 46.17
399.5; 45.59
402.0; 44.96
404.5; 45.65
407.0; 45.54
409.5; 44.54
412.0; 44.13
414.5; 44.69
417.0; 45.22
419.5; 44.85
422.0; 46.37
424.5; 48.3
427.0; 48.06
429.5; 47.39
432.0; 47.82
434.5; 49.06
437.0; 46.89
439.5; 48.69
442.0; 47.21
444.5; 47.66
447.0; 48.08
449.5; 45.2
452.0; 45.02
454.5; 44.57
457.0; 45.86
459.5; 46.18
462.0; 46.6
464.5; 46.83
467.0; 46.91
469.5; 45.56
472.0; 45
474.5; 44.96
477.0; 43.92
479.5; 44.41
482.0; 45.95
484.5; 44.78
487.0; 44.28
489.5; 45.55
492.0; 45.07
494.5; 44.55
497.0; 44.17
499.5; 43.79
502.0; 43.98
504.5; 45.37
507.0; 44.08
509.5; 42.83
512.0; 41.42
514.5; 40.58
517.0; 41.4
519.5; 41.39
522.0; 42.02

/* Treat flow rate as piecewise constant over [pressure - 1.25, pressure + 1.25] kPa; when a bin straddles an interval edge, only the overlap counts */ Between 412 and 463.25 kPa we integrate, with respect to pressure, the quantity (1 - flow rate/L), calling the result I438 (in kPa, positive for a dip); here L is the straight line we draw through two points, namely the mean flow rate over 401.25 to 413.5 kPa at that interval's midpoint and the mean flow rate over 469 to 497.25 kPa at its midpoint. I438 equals -1.9 kPa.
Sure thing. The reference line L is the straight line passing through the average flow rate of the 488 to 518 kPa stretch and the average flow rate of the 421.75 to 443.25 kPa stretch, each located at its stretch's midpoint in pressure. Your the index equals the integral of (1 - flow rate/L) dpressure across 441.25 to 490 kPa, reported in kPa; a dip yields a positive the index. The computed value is 0.1 kPa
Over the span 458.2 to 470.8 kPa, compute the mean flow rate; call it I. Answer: 46.4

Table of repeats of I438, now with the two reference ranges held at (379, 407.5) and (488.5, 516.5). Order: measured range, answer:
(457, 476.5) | -0.6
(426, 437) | -0.6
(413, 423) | 0.1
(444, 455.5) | -0.3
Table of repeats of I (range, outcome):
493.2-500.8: 44.2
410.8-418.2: 44.7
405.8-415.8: 44.7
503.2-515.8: 42.9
